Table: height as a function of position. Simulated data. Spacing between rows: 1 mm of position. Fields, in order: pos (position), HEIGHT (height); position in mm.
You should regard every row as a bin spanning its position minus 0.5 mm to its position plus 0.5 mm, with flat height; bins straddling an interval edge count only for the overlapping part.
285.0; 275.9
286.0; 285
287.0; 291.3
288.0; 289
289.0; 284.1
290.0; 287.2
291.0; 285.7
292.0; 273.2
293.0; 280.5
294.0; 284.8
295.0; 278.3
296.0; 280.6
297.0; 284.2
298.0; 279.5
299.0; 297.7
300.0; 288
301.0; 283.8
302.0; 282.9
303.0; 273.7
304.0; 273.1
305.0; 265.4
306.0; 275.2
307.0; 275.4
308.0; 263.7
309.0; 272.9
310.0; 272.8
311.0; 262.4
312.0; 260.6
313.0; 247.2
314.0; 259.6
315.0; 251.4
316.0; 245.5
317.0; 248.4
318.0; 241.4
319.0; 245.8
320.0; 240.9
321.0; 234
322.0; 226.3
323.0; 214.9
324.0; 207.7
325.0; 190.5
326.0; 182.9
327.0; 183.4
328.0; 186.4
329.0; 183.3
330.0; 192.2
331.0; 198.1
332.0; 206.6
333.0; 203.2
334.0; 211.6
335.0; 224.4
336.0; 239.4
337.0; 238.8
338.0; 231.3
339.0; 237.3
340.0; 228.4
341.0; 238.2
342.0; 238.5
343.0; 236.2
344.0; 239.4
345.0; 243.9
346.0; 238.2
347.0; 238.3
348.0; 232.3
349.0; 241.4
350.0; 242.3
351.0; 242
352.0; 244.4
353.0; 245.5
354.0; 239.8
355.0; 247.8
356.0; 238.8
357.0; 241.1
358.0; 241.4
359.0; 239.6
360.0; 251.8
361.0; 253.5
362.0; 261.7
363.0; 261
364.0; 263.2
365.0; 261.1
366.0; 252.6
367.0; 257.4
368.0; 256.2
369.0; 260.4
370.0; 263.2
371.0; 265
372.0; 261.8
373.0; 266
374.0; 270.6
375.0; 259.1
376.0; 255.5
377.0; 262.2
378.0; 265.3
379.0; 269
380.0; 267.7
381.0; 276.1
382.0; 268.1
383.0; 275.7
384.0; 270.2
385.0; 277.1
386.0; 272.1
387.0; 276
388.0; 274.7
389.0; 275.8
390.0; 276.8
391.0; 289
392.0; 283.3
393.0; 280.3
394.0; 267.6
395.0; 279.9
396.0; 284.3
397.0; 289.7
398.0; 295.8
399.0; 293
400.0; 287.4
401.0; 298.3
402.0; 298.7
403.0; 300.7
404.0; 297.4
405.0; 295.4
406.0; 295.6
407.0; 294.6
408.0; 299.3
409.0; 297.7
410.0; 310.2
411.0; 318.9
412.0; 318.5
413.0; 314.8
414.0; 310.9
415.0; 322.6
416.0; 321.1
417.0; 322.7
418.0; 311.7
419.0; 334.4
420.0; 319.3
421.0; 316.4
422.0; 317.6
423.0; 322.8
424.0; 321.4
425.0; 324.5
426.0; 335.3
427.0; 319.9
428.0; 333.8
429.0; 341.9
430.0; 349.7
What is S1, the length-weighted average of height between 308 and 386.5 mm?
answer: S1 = 243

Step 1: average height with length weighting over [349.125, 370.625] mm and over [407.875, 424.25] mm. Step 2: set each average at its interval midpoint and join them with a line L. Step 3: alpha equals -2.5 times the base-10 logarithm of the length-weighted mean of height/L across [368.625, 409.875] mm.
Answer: 0.023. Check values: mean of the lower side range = 251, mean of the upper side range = 317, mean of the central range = 279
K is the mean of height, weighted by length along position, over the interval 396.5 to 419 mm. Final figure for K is 305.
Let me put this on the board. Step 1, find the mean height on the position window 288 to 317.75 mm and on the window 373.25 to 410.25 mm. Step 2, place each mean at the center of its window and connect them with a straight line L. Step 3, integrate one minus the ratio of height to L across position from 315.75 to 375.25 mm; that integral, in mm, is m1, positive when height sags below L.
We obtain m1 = 8.8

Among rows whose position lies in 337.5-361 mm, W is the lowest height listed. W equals 228.4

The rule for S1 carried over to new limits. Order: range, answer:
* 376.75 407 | 282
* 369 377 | 263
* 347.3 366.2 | 247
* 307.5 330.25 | 231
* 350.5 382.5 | 257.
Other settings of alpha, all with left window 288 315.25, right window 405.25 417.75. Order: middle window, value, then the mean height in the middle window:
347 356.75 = 0.204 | 241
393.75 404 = 0.058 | 290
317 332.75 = 0.322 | 210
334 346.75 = 0.219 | 235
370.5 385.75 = 0.124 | 267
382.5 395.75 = 0.098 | 277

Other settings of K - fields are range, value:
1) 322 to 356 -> 224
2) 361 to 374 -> 261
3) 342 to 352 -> 240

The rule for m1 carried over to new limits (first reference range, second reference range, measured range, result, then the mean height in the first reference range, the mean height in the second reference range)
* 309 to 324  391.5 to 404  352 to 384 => 1.77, 246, 289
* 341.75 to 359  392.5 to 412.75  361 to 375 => -0.11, 241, 295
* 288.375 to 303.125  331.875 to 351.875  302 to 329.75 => 2.30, 283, 233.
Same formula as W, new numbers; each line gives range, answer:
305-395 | 182.9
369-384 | 255.5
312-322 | 226.3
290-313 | 247.2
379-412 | 267.6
